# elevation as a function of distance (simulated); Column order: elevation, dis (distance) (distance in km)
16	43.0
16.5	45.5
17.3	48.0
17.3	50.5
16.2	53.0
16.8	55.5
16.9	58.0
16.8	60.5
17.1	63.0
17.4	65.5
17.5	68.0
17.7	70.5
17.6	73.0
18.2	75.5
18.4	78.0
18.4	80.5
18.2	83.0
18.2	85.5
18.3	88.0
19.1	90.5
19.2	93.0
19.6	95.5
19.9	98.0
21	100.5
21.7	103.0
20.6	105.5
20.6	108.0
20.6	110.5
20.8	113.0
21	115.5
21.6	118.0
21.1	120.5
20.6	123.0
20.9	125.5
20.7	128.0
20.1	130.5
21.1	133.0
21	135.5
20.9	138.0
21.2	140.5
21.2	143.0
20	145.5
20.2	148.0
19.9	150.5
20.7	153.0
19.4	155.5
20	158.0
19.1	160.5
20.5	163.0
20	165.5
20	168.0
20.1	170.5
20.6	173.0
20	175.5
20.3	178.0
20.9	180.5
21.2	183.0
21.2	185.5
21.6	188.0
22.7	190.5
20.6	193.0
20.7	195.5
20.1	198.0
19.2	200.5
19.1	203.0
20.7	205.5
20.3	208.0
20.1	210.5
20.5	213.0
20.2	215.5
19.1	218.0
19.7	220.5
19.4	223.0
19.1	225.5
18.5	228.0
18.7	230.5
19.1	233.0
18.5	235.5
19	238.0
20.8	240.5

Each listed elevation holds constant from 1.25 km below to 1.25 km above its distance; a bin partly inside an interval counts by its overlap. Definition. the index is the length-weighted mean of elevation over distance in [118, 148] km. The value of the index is 20.8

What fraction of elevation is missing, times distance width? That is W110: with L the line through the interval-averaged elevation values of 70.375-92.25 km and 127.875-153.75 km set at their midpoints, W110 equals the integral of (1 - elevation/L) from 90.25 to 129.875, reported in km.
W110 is -2.4 km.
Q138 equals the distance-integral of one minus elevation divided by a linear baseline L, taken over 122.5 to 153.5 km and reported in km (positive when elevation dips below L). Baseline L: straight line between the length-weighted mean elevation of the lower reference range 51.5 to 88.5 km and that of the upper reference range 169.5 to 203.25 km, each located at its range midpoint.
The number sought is -2.1 km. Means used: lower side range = 17.6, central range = 20.7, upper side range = 20.6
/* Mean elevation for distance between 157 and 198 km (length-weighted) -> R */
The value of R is 20.6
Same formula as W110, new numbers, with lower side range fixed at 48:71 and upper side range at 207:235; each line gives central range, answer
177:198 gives -2.3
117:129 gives -2.0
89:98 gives -0.9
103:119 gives -2.8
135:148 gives -1.8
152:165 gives -1.0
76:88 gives -0.6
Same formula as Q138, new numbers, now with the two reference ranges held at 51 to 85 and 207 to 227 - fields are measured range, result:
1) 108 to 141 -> -4.5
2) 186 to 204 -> -1.1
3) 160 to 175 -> -0.8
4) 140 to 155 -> -1.4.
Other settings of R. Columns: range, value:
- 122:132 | 20.6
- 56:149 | 19.6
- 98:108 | 20.9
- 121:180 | 20.4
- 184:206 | 20.7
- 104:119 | 20.9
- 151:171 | 20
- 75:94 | 18.5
